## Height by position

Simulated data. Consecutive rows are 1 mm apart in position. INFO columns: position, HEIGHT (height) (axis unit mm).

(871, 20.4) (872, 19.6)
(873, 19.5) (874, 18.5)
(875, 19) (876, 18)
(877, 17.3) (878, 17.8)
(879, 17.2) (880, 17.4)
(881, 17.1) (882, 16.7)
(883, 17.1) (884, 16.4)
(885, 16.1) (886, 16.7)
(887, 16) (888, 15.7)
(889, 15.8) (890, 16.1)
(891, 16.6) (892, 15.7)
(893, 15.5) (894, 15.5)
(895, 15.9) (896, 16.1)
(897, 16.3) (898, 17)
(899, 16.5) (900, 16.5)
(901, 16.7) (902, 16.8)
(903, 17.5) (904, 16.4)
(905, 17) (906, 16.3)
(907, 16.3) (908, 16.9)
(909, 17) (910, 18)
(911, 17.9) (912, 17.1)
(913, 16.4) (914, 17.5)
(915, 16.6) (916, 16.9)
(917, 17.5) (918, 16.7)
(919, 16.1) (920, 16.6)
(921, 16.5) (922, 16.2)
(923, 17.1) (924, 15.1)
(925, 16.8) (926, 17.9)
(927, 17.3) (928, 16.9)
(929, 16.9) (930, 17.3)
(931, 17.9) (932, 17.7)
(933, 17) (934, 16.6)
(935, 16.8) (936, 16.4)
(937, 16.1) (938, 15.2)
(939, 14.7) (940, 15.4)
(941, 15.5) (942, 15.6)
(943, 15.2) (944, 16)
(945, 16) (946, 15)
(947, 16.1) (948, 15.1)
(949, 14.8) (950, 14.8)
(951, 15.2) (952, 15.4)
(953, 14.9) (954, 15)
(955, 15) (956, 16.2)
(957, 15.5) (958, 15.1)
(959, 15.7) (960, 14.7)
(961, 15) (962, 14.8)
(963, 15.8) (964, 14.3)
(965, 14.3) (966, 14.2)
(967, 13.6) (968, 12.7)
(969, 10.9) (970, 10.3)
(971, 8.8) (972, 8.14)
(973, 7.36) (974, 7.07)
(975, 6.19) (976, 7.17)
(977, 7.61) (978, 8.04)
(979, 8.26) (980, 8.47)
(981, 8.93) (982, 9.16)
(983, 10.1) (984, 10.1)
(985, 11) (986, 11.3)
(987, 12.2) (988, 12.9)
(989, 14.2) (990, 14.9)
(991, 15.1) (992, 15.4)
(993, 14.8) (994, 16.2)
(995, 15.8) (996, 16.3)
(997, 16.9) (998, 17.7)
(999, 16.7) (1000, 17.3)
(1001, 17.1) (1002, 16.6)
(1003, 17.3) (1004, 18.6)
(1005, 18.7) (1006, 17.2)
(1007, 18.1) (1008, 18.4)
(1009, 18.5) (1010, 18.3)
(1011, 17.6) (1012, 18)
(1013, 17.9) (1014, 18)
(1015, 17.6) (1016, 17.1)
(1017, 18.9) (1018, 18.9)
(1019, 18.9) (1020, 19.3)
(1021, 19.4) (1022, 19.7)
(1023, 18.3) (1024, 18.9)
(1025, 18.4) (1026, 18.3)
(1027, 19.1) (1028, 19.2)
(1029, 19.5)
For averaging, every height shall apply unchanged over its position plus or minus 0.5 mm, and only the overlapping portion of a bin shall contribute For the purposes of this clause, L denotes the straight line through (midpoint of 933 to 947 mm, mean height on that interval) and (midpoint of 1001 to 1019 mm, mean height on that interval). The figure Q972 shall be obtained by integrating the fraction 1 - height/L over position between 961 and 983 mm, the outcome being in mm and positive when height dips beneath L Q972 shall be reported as 8.3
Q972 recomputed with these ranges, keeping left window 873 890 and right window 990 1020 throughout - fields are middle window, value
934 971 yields 5.1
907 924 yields 0.3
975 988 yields 6.0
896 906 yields 0.3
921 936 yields 0.2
